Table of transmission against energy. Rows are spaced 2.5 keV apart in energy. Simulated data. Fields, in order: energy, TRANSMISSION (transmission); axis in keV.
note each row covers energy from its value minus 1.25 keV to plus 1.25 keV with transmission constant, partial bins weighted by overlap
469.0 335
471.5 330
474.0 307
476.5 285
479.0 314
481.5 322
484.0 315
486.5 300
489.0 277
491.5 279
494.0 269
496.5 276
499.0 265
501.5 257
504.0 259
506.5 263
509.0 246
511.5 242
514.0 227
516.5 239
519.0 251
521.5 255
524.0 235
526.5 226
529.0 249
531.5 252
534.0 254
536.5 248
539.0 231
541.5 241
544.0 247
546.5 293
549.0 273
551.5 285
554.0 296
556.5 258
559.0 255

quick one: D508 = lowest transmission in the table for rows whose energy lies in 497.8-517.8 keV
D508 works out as 227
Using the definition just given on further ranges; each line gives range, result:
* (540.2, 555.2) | 241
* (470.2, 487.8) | 285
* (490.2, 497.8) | 269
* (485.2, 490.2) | 277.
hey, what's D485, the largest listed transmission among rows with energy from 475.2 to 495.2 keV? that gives 322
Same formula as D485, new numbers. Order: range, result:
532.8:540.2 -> 254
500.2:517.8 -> 263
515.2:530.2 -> 255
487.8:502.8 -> 279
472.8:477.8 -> 307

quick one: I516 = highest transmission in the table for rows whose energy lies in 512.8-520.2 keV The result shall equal 251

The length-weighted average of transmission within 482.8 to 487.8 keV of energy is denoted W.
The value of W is 307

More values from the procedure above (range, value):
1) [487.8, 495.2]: 275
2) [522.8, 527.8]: 231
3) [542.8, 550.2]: 271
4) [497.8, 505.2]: 260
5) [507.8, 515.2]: 238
